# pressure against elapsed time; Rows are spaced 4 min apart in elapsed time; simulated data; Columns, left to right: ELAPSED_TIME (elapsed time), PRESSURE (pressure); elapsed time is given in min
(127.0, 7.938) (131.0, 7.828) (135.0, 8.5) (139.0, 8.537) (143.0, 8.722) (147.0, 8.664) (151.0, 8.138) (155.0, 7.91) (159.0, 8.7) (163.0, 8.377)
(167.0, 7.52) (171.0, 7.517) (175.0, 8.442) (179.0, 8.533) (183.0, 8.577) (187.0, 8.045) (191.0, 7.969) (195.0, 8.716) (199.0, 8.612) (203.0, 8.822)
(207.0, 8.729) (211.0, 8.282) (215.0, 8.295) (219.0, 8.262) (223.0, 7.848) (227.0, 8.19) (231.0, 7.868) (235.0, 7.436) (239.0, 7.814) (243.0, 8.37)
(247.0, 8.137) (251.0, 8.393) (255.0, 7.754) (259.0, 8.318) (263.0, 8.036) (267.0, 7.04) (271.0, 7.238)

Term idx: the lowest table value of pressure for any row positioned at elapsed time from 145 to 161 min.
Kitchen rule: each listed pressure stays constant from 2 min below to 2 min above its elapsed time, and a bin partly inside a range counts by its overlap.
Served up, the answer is 7.91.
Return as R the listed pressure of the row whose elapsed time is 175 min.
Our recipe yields 8.442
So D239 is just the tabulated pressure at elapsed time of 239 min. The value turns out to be 7.814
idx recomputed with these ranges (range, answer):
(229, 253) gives 7.436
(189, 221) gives 7.969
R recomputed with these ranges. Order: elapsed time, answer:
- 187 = 8.045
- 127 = 7.938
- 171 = 7.517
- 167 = 7.52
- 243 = 8.37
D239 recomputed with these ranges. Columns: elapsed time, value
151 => 8.138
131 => 7.828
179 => 8.533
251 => 8.393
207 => 8.729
